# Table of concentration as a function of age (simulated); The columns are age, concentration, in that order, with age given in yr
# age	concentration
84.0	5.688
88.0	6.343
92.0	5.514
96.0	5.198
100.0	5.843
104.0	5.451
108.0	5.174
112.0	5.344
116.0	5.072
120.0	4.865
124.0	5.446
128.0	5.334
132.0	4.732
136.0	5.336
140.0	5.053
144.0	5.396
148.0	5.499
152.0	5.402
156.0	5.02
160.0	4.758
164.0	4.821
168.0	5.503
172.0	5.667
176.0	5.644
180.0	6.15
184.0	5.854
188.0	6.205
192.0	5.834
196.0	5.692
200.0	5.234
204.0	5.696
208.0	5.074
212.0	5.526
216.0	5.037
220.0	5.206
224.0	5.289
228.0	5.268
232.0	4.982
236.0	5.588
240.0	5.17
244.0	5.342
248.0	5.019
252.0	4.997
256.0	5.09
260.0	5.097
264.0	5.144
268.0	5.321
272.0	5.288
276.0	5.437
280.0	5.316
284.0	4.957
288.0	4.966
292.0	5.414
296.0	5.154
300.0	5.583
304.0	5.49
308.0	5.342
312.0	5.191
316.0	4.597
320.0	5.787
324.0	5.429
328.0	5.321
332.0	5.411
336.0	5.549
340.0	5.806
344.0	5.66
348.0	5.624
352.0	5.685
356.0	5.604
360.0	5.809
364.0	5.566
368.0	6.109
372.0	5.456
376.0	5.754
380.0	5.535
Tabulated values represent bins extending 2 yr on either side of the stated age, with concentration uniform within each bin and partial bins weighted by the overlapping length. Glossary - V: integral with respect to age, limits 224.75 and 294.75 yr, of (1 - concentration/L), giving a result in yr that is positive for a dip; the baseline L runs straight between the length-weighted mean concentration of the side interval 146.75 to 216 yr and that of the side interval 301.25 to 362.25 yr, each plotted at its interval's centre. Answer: 3.68 yr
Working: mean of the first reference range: 5.49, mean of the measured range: 5.2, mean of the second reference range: 5.49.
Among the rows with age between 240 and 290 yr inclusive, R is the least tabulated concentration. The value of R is 4.957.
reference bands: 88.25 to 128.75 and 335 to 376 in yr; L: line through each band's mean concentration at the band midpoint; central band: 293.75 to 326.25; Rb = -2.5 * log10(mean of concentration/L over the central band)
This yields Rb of 0.06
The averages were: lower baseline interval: 5.37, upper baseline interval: 5.69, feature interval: 5.32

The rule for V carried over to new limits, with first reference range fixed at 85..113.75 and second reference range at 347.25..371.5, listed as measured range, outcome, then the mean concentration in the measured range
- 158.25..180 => 0.92 yr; 5.36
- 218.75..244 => 1.71 yr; 5.26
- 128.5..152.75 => 1.52 yr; 5.23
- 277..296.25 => 1.69 yr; 5.18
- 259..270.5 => 0.94 yr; 5.2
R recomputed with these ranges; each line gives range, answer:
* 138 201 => 4.758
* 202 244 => 4.982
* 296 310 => 5.154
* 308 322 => 4.597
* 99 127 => 4.865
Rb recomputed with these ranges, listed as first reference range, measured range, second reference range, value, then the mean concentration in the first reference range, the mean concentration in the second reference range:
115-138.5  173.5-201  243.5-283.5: -0.13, 5.13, 5.19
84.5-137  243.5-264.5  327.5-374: 0.09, 5.37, 5.64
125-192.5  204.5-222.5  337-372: 0.05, 5.42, 5.71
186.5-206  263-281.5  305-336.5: 0.03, 5.72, 5.32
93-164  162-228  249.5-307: -0.06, 5.22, 5.23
